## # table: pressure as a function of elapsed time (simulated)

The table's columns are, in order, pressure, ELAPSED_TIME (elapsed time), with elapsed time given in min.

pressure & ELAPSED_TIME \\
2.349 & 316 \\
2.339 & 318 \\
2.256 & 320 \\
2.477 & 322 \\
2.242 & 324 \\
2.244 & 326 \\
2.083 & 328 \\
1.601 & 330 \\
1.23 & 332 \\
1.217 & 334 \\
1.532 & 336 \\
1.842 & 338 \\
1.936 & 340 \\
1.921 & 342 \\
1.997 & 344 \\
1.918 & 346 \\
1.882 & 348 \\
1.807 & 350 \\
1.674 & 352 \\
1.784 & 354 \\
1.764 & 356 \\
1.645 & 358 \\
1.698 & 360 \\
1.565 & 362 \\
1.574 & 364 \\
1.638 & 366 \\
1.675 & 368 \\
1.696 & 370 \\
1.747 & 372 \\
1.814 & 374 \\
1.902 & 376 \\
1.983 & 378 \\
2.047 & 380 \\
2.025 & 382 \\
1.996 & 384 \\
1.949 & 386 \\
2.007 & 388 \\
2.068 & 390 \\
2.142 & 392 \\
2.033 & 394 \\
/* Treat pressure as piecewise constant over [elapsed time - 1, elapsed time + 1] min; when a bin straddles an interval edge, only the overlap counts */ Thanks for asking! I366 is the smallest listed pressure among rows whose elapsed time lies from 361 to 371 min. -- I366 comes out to 1.565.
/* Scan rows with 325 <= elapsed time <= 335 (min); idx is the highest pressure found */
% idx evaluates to 2.244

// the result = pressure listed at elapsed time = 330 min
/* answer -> 1.601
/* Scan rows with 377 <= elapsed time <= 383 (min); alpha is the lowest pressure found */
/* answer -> 1.983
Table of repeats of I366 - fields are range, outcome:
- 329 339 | 1.217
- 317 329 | 2.083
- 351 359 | 1.645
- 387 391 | 2.007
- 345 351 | 1.807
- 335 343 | 1.532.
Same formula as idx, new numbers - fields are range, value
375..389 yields 2.047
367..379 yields 1.983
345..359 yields 1.918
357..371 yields 1.698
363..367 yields 1.638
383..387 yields 1.996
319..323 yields 2.477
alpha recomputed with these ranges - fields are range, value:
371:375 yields 1.747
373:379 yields 1.814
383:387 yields 1.949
